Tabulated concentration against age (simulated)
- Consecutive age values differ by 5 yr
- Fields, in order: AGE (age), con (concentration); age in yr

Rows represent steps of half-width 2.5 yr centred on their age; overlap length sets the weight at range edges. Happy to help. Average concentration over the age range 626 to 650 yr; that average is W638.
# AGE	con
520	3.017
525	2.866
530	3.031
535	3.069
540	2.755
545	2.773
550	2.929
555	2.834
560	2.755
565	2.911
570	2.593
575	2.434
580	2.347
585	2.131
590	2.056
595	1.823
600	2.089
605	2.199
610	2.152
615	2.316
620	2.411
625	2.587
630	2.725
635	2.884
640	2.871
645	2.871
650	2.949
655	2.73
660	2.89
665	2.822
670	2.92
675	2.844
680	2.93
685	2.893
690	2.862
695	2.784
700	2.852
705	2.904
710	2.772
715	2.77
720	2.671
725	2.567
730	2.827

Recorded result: 2.83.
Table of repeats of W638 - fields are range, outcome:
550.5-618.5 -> 2.37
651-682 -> 2.86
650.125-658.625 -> 2.81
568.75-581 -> 2.46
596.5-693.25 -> 2.67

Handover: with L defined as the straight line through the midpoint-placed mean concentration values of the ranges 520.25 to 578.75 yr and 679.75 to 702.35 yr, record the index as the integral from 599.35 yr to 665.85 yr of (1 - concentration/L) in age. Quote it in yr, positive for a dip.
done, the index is 5.23 yr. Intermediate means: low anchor 2.81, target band 2.62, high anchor 2.86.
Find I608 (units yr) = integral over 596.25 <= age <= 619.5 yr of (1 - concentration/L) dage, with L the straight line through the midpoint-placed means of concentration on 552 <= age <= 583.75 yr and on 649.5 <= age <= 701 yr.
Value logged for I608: 4.5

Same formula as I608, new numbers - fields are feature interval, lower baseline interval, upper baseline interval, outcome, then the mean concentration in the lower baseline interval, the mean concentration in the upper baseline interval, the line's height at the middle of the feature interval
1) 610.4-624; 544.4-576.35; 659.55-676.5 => 2.2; 2.76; 2.87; 2.82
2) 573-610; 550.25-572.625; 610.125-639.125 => 7.3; 2.79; 2.57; 2.68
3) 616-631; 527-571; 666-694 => 1.8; 2.86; 2.88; 2.87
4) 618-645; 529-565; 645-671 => 1.4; 2.87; 2.86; 2.86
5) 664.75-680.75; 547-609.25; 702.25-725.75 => -1.4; 2.42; 2.75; 2.65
